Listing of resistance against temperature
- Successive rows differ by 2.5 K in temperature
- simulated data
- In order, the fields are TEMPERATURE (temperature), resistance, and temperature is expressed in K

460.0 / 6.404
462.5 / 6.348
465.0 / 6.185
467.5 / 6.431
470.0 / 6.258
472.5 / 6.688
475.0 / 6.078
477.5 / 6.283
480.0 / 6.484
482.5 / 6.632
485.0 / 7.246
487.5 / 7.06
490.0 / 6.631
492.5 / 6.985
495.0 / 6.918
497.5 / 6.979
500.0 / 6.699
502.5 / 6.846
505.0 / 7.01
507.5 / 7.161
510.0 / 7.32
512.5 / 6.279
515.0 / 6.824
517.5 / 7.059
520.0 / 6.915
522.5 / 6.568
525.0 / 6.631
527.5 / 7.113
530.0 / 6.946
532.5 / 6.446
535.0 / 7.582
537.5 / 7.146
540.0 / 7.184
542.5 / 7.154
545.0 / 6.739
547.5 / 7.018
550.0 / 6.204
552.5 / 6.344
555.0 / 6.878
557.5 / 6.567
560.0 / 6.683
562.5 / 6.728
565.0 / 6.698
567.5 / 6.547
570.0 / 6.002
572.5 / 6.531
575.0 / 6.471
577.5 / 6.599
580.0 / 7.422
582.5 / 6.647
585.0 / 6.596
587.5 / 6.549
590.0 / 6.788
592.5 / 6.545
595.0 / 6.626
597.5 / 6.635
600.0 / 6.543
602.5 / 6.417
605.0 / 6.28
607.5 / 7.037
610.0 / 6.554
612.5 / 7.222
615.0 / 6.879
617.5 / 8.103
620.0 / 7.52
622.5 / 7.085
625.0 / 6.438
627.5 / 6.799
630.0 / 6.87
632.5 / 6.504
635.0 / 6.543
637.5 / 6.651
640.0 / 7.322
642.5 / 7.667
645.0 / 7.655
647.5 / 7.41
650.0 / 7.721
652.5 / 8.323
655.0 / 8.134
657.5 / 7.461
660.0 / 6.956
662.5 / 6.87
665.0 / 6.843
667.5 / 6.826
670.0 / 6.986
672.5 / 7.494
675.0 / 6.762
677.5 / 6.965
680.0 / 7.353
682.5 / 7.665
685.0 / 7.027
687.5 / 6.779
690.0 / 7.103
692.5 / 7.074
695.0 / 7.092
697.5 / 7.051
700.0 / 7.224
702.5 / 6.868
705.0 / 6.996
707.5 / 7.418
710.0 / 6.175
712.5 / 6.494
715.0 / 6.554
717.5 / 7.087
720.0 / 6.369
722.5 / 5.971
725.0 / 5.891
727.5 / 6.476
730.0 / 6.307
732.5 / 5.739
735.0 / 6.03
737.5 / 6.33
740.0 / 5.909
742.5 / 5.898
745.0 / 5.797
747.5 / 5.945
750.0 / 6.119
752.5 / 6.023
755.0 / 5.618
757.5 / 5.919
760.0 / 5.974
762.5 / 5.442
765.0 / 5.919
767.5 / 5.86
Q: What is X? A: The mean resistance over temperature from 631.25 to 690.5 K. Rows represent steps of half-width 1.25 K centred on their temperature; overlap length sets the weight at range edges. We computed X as 7.21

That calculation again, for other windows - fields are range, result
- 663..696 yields 7.07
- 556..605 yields 6.6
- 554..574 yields 6.57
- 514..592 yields 6.76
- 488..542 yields 6.92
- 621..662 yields 7.22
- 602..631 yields 6.95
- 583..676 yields 7.01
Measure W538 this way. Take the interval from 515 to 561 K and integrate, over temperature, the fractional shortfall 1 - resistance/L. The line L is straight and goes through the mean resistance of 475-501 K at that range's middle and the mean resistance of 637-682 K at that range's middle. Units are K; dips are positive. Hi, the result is 0.5 K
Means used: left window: 6.76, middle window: 6.84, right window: 7.32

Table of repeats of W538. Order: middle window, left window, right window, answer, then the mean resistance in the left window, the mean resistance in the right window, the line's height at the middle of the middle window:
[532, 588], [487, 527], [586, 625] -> 1.0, 6.87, 6.84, 6.85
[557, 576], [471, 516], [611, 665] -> 1.3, 6.78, 7.23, 7.01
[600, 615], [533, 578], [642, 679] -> 0.7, 6.72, 7.33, 7.02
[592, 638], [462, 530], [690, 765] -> -1.9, 6.74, 6.34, 6.53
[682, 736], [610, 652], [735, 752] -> -2.8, 7.15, 6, 6.36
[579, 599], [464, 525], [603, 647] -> 0.6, 6.73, 7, 6.93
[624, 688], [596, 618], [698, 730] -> -4.2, 6.81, 6.62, 6.72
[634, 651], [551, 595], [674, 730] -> -1.4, 6.62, 6.82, 6.73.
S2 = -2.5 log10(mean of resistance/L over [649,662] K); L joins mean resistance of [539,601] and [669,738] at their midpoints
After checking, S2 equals -0.142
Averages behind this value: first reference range 6.67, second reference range 6.76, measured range 7.67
